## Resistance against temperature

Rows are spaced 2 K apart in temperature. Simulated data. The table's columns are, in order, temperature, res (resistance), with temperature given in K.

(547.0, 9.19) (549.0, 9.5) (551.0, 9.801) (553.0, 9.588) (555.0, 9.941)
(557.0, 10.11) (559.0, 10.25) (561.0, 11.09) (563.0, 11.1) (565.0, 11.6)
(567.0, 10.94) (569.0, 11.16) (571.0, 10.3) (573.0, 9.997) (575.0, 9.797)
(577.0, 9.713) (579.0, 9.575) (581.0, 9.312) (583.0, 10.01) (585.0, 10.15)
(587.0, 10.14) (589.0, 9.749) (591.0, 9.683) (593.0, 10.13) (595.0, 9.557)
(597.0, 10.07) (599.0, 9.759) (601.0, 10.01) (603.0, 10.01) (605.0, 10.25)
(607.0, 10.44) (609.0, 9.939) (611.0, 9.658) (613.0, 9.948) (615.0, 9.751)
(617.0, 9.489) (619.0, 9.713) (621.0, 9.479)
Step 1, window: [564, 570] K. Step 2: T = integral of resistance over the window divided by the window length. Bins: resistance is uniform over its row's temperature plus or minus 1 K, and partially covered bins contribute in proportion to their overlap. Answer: 11.2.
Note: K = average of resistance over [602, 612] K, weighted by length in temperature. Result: 10.1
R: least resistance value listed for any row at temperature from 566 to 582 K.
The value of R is 9.312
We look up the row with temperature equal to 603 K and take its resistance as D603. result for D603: 10.01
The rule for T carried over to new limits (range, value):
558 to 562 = 10.7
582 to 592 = 9.95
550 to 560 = 9.94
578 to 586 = 9.76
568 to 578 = 10.2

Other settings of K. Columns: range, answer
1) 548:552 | 9.65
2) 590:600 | 9.84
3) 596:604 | 9.96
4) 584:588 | 10.1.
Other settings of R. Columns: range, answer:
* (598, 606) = 9.759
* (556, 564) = 10.11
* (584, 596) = 9.557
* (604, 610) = 9.939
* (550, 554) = 9.588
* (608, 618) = 9.489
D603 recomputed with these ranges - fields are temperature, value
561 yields 11.09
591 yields 9.683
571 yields 10.3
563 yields 11.1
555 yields 9.941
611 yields 9.658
